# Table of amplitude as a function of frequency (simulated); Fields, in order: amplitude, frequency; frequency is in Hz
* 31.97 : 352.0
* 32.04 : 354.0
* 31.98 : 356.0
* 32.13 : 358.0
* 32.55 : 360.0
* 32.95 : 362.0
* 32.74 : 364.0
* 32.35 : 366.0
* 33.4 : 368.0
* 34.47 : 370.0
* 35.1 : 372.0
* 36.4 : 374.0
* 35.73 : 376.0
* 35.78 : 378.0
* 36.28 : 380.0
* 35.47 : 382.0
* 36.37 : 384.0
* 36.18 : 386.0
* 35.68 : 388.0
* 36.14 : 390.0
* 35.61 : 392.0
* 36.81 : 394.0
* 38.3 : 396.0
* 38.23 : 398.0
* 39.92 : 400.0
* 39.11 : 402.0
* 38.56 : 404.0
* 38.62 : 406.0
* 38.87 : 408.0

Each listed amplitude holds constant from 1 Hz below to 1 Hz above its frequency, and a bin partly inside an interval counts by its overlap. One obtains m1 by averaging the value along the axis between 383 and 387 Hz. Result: 36.3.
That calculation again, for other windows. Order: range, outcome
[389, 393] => 35.9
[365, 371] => 33.4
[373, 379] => 36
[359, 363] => 32.8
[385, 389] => 35.9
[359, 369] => 32.8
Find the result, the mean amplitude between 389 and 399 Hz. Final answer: 37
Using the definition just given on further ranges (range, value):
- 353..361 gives 32.2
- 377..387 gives 36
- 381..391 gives 36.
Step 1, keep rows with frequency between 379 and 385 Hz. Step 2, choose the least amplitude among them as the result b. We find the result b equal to 35.47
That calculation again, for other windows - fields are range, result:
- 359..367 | 32.35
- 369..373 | 34.47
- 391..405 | 35.61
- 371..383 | 35.1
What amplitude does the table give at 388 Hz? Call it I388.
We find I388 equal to 35.68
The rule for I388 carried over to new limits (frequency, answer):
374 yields 36.4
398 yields 38.23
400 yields 39.92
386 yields 36.18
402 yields 39.11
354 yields 32.04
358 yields 32.13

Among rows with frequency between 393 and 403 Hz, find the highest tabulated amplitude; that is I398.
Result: 39.92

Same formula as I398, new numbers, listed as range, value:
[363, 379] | 36.4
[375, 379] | 35.78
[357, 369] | 33.4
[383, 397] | 38.3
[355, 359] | 32.13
